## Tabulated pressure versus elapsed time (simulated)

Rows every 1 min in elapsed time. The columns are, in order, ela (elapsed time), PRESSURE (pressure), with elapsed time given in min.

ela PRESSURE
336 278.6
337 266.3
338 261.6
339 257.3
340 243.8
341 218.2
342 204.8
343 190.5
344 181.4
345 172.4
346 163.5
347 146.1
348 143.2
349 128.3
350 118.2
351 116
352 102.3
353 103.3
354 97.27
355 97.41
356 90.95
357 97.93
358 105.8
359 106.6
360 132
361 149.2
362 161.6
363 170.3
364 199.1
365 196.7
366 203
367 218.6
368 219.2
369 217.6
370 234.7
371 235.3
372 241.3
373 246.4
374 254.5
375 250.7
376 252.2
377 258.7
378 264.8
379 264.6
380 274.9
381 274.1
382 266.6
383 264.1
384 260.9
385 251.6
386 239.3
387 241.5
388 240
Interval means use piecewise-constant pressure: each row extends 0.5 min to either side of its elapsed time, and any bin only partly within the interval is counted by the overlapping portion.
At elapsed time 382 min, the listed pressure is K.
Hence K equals 266.6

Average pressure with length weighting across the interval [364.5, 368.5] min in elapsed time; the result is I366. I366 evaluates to 209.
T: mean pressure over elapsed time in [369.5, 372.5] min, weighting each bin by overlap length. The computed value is 237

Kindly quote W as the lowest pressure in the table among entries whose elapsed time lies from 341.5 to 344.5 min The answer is 181.4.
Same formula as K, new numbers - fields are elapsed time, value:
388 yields 240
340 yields 243.8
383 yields 264.1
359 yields 106.6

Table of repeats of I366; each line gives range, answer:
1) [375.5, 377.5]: 255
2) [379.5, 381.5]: 274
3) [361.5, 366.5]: 186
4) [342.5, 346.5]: 177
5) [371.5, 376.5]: 249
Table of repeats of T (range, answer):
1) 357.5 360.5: 115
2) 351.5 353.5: 103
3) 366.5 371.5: 225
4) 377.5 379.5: 265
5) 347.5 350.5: 130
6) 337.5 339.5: 259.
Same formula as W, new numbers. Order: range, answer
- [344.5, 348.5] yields 143.2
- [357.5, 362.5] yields 105.8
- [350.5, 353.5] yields 102.3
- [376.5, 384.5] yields 258.7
